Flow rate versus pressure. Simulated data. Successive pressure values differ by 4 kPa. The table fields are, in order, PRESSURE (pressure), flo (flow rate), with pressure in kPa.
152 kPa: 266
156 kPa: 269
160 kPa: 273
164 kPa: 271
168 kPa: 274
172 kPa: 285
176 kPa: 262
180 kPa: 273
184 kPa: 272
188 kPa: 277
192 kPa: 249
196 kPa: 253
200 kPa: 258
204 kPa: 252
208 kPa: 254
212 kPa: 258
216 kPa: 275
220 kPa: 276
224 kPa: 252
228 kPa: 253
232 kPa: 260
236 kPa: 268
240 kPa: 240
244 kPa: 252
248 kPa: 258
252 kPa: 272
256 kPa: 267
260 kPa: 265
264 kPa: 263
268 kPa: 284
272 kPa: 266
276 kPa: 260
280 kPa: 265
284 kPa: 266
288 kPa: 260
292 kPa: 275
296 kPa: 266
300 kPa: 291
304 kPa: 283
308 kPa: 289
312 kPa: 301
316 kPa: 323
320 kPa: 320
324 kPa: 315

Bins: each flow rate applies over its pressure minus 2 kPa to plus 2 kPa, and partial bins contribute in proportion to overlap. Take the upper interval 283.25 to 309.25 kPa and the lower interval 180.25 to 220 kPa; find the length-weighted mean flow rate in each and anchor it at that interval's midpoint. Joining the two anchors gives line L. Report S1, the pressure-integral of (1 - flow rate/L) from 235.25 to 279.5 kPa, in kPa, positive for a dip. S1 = 1.18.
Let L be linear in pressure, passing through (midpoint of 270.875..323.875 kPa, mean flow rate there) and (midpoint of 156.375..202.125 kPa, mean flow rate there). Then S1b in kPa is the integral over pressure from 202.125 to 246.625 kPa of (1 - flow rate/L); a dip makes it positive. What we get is 2.5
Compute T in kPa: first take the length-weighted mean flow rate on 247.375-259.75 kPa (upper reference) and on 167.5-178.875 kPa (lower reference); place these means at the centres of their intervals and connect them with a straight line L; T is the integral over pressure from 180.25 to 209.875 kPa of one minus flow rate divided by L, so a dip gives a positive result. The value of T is 1.3 kPa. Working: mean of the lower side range 274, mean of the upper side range 266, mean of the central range 260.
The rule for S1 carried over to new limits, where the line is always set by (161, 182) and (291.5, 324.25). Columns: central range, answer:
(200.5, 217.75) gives 1.23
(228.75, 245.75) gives 1.74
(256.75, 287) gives 2.40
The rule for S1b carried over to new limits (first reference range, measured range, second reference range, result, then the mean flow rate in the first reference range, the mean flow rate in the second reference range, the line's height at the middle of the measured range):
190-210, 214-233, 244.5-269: -0.3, 253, 267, 259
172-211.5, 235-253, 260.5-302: 0.7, 262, 269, 266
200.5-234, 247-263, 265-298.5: -0.1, 260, 268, 265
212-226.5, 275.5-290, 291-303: 0.7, 266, 278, 276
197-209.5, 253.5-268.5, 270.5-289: -0.4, 255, 264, 261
